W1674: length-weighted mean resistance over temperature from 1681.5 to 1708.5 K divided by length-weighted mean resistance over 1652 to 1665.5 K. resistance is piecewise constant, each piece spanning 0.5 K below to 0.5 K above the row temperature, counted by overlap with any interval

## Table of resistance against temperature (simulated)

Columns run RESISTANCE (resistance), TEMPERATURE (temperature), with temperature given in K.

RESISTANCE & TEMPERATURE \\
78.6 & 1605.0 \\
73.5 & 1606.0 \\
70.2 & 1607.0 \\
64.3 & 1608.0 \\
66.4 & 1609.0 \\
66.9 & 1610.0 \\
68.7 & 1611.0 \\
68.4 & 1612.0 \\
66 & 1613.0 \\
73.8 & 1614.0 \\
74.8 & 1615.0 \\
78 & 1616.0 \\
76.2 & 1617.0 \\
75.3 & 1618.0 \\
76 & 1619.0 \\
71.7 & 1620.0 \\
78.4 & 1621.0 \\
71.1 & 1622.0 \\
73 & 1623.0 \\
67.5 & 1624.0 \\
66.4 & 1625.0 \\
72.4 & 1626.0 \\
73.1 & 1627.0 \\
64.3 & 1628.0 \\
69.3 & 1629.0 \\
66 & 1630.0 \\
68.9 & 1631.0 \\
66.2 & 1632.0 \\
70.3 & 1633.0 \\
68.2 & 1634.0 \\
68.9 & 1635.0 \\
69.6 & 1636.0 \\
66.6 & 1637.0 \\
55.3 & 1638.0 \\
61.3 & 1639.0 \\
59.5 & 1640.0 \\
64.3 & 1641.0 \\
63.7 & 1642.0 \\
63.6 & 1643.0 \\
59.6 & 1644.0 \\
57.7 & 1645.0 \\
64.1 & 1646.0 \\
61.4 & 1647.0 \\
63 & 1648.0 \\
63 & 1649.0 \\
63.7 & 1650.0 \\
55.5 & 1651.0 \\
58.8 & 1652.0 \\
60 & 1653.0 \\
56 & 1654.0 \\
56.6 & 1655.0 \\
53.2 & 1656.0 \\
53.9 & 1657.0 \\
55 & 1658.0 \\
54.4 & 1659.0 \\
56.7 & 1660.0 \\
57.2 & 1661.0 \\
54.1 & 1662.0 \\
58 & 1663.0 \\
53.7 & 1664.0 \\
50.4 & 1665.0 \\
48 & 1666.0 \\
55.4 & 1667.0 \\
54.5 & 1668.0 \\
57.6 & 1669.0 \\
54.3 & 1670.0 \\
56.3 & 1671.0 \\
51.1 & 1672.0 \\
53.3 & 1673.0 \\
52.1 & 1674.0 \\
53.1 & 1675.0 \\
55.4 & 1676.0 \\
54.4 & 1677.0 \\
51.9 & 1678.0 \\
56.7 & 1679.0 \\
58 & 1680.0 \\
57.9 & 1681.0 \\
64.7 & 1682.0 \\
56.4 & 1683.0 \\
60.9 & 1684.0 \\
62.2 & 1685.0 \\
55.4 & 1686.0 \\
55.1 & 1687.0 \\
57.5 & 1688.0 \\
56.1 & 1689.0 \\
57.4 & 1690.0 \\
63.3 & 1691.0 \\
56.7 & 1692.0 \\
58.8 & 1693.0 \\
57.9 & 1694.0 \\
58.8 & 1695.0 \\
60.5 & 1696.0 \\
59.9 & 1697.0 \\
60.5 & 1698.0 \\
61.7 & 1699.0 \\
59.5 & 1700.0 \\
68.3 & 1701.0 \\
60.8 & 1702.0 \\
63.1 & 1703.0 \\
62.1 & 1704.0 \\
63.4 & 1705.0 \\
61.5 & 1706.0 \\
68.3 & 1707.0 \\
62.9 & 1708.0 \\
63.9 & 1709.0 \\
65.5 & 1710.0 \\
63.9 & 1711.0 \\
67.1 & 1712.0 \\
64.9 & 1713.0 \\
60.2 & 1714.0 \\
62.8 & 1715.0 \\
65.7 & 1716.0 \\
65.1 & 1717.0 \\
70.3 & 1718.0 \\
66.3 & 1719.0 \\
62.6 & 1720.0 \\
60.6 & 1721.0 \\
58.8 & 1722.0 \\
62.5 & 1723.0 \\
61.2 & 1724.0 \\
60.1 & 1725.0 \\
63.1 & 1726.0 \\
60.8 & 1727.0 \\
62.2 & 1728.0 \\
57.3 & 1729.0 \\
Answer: 1.1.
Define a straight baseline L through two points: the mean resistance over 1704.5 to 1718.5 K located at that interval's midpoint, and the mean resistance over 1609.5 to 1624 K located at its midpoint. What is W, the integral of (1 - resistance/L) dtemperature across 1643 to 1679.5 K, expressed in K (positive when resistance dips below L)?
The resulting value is 6.7 K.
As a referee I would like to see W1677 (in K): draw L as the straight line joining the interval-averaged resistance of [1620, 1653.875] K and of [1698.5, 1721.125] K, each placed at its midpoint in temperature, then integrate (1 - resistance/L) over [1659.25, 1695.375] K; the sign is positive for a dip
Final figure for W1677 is 4.72 K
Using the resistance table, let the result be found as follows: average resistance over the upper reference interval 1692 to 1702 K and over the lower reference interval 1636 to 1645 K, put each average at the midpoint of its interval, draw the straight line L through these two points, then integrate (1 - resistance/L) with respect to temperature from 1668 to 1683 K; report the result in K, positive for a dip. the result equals 1.36 K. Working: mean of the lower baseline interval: 61.9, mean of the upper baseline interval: 60.5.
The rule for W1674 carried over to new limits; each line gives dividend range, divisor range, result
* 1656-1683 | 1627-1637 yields 0.81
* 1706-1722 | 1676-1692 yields 1.12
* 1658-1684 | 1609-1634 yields 0.78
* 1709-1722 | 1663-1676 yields 1.20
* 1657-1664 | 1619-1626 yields 0.77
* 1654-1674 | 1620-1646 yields 0.82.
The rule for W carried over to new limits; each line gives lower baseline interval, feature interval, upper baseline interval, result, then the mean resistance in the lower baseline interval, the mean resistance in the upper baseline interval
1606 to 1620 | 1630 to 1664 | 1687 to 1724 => 3.6 K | 71.3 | 62.1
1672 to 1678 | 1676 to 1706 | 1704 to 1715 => -0.5 K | 53.3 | 64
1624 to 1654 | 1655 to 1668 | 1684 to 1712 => 1.8 K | 64.2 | 61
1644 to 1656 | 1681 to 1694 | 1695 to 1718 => 0.7 K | 59.7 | 63.3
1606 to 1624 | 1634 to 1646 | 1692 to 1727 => 1.1 K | 71.6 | 62.6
